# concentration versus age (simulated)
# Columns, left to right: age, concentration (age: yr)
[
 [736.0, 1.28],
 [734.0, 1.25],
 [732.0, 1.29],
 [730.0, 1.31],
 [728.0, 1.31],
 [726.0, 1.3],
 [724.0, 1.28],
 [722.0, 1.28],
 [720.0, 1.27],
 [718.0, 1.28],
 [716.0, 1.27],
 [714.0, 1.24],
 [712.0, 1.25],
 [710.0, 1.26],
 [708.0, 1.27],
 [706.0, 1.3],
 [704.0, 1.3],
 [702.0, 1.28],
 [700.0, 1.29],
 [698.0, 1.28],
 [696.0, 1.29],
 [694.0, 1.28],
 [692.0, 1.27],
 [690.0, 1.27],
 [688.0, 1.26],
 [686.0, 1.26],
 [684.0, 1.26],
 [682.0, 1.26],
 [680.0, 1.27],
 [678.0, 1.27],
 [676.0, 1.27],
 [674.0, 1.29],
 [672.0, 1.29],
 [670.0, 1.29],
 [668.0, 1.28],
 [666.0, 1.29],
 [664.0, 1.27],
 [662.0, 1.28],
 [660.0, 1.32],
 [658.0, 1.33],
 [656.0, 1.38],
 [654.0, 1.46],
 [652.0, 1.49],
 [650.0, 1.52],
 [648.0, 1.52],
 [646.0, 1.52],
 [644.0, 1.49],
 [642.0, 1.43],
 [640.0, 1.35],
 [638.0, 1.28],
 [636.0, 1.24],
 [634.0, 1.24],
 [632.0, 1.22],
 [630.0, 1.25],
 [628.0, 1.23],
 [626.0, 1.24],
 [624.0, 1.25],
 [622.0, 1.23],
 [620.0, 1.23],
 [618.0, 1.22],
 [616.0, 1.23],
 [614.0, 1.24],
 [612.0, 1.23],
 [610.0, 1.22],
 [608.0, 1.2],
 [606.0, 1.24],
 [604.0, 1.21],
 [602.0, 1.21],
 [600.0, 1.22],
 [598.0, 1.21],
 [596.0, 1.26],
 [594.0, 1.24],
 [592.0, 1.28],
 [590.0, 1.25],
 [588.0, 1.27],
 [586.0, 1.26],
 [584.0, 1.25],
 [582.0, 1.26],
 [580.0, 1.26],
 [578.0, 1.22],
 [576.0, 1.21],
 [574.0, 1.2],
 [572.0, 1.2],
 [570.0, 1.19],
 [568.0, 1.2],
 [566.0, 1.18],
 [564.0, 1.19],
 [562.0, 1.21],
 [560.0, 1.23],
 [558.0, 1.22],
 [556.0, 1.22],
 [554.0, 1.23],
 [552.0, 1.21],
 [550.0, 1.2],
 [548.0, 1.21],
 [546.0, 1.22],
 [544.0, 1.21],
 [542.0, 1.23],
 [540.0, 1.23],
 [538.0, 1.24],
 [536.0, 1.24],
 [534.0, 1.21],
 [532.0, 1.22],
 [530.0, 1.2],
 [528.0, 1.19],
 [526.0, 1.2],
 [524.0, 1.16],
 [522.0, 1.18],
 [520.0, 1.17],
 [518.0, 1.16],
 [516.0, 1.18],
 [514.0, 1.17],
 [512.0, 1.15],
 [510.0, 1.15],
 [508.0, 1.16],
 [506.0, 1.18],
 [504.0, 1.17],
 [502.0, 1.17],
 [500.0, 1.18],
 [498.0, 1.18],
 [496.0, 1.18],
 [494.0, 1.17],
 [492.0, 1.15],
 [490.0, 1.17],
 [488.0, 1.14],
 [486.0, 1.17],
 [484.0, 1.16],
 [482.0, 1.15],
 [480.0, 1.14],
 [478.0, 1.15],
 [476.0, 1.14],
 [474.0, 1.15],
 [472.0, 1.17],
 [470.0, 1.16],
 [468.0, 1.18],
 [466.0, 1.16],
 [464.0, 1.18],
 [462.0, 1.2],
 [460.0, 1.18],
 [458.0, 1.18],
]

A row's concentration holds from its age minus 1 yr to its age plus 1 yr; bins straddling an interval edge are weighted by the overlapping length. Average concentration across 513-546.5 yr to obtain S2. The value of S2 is 1.2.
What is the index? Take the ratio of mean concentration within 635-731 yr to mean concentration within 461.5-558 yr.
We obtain 1.11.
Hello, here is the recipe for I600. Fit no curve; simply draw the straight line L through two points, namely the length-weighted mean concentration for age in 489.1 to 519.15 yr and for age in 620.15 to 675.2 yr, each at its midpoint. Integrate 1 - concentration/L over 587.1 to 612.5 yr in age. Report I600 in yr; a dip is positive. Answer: 0.8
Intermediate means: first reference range 1.17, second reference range 1.33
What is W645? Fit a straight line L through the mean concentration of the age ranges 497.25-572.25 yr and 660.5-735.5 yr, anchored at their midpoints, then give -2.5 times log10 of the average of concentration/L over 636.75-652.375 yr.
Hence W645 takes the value -0.16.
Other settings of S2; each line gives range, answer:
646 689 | 1.33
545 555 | 1.21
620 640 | 1.25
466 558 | 1.18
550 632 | 1.23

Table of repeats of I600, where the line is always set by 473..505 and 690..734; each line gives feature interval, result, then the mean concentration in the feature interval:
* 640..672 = -3.5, 1.39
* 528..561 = -0.8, 1.22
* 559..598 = -0.7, 1.23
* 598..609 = 0.1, 1.22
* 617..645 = -0.9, 1.28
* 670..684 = -0.2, 1.28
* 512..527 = 0.1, 1.17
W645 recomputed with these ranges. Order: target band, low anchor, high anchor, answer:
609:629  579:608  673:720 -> 0.02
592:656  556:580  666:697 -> -0.05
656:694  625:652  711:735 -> 0.03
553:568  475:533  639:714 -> 0.01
